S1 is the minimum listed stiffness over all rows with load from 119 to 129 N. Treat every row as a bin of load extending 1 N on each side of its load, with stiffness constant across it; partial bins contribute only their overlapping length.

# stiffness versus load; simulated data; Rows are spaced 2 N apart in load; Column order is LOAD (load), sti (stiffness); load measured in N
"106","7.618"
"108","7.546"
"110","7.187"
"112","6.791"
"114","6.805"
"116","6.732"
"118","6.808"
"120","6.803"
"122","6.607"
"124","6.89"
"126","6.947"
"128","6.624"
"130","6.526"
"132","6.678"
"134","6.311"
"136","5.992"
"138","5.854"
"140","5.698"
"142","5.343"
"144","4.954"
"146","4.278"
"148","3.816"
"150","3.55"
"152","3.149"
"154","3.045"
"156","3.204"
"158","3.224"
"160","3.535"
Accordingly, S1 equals 6.607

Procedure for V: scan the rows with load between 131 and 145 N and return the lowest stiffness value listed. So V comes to 4.954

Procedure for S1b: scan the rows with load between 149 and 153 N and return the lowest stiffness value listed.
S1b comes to 3.149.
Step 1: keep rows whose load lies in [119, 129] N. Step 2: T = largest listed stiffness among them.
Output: 6.947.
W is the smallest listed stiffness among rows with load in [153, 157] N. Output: 3.045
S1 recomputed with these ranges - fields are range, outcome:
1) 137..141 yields 5.698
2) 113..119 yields 6.732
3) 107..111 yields 7.187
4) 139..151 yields 3.55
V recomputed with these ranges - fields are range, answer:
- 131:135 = 6.311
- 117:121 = 6.803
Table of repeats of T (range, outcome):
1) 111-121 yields 6.808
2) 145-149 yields 4.278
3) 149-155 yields 3.55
